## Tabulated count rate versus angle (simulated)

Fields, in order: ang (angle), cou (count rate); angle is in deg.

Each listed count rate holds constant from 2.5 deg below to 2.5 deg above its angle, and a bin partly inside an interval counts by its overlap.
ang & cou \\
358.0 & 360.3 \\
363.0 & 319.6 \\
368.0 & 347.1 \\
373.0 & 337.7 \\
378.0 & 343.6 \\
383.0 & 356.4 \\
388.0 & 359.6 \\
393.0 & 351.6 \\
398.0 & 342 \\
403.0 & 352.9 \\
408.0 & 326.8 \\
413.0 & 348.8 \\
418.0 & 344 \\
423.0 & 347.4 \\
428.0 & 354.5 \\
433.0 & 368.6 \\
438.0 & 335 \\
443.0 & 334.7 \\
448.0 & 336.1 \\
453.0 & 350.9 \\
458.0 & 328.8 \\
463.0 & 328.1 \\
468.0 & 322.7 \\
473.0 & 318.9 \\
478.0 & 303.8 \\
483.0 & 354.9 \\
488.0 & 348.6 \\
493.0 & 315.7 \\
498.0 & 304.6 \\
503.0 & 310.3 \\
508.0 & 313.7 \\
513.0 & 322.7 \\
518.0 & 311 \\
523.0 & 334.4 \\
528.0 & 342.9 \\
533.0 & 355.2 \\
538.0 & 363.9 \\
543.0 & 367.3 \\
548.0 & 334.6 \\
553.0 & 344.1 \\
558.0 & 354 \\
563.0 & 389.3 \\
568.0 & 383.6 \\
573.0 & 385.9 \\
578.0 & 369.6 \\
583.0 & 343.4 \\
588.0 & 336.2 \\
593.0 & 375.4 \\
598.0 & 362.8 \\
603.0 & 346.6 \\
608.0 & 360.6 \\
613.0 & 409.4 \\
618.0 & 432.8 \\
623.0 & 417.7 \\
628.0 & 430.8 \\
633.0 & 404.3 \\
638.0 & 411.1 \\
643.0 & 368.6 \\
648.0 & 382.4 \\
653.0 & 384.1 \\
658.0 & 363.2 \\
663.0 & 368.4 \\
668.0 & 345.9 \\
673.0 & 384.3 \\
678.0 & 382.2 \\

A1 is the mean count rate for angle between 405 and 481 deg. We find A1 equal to 337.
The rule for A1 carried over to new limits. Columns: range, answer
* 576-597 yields 356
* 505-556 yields 339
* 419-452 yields 346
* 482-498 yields 333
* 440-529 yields 327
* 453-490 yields 331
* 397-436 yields 348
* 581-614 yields 360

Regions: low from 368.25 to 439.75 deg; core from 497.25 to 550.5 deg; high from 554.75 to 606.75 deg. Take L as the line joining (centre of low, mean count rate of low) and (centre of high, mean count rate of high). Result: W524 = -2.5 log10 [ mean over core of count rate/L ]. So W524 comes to 0.08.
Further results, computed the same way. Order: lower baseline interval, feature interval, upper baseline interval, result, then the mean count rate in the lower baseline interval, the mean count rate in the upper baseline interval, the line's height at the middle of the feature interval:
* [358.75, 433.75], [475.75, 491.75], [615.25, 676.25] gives 0.09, 347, 391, 362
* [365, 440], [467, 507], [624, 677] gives 0.12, 348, 385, 360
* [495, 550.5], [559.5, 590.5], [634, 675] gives -0.05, 333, 377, 350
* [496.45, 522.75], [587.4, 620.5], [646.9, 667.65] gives -0.08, 315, 371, 351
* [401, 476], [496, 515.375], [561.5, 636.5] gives 0.15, 340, 384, 358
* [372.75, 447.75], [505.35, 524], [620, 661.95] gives 0.16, 347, 395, 369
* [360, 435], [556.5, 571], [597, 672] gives -0.01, 347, 386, 374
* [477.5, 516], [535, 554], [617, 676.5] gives -0.03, 323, 390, 344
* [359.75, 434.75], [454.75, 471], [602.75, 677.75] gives 0.10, 347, 388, 358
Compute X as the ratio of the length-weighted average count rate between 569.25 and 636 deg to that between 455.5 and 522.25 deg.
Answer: 1.19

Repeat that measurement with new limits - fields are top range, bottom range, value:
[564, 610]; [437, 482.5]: 1.10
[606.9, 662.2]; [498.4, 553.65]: 1.18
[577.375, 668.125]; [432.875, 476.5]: 1.14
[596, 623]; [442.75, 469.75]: 1.16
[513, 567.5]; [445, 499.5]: 1.06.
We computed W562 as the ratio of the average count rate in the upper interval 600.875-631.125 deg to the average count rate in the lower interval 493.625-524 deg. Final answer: 1.3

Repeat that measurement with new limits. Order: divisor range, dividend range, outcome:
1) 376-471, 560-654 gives 1.12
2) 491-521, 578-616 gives 1.16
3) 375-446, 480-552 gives 0.96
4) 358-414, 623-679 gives 1.12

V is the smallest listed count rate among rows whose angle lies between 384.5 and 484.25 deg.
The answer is 303.8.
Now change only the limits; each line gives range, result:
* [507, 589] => 311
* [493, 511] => 304.6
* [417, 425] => 344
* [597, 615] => 346.6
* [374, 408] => 326.8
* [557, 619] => 336.2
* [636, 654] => 368.6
